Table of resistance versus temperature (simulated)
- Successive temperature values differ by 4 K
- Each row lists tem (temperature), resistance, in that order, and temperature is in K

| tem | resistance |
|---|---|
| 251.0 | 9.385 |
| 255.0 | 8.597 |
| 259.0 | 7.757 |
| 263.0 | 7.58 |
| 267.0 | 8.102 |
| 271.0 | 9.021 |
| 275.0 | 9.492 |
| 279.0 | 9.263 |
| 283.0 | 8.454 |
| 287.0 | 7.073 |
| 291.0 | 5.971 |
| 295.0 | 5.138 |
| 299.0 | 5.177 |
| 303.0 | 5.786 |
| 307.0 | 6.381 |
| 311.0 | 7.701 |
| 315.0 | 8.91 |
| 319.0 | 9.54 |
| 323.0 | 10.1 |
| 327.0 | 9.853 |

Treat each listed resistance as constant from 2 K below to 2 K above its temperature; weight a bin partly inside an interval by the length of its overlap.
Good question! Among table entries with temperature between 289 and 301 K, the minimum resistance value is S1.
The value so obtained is 5.138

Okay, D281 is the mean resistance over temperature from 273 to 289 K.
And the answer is 8.57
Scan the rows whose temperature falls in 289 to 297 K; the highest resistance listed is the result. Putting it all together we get 5.971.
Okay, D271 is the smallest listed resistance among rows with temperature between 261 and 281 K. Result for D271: 7.58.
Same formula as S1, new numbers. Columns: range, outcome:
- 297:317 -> 5.177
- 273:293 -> 5.971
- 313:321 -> 8.91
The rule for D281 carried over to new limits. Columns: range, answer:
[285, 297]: 6.06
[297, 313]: 6.26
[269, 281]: 9.26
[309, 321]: 8.72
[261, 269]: 7.84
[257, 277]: 8.39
